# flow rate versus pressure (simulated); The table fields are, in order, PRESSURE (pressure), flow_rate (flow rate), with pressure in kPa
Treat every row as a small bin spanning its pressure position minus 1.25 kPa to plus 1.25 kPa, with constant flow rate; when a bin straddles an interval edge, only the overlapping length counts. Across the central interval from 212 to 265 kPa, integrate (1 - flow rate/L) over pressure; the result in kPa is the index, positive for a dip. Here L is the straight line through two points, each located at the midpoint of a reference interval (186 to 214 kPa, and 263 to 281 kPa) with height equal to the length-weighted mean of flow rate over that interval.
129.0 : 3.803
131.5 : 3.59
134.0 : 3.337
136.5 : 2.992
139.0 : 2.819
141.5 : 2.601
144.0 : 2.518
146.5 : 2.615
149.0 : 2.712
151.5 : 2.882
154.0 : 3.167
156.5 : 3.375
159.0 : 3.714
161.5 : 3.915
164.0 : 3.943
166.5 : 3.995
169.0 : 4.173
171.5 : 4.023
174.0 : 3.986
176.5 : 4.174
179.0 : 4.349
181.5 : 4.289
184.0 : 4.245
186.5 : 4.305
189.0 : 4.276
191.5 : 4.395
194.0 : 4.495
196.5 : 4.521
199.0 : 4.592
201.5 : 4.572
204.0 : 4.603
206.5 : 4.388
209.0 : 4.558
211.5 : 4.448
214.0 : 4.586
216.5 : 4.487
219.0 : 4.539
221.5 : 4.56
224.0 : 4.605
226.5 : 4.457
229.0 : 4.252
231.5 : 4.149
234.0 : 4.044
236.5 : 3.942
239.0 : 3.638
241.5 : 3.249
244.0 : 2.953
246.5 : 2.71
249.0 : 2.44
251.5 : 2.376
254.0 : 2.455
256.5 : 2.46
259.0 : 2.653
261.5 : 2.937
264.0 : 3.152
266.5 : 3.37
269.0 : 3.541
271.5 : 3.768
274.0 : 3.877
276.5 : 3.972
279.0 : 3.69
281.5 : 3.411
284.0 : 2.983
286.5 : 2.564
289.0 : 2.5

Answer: 6.30 kPa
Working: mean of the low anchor 4.48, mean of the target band 3.57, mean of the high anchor 3.62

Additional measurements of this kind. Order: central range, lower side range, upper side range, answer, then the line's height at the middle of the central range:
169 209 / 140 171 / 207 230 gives -4.1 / 3.94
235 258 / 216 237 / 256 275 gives 5.3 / 3.78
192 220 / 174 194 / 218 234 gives -1.2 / 4.34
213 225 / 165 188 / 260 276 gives -2.2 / 3.84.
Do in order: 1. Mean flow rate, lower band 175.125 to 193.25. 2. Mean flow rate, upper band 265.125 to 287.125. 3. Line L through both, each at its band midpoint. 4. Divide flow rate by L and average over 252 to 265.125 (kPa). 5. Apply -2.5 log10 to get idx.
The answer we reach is 0.32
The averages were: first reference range 4.29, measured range 2.71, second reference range 3.49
